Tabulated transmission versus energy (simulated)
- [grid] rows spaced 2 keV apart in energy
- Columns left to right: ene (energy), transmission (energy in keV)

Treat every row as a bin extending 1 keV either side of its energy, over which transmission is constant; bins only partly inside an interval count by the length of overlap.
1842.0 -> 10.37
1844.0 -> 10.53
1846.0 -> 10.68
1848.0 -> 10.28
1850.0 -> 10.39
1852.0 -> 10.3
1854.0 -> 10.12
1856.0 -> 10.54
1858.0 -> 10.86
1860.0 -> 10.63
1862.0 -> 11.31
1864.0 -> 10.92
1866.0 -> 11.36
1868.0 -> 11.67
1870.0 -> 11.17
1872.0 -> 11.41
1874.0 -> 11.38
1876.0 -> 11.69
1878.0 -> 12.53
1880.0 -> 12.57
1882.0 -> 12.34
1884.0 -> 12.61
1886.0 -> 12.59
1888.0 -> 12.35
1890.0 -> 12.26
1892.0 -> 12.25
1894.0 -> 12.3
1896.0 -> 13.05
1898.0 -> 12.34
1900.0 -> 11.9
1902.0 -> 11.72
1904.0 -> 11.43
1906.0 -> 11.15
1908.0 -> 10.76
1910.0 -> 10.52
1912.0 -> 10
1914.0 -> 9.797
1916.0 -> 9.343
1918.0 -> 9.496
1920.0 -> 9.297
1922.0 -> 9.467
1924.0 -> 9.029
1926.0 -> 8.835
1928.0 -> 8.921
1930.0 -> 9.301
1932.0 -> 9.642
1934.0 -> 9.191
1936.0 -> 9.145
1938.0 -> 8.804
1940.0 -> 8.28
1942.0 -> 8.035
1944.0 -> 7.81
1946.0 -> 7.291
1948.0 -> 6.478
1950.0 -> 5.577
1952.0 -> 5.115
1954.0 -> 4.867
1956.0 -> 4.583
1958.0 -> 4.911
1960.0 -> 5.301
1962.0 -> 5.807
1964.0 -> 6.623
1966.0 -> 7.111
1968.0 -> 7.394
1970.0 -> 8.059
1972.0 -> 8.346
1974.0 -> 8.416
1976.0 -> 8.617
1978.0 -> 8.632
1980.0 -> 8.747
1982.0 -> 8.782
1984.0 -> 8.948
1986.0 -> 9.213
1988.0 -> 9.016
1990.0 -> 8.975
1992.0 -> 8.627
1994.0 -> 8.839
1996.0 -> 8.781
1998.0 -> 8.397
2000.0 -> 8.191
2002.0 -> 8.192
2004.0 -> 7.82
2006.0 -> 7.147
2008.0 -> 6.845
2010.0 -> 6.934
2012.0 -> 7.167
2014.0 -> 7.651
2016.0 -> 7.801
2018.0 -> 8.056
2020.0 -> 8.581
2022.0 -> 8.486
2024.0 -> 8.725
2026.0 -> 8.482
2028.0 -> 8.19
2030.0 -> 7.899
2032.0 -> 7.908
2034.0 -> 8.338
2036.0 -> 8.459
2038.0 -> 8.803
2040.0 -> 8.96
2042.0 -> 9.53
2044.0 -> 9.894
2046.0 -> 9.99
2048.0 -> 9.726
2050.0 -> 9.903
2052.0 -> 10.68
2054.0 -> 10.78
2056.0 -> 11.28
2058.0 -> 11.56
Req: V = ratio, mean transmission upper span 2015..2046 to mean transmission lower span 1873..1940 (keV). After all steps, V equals 0.8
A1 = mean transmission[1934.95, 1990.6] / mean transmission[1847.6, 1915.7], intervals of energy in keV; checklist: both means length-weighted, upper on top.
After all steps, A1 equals 0.7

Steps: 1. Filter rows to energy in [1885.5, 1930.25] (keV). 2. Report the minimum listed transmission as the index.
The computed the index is 8.835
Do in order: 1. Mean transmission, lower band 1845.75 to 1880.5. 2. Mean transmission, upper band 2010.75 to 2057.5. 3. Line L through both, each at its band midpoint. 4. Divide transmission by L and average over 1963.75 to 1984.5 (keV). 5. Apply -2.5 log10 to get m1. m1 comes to 0.183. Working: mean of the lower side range 11.1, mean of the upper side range 8.94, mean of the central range 8.19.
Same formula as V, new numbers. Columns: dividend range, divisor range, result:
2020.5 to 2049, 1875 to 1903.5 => 0.72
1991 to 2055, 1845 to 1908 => 0.74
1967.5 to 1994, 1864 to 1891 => 0.72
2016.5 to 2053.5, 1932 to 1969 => 1.30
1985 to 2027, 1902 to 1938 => 0.84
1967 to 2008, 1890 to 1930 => 0.79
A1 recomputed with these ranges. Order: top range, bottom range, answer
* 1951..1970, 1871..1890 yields 0.48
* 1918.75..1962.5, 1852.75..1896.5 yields 0.65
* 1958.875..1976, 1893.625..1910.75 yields 0.62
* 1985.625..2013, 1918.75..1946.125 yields 0.92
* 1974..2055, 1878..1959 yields 0.89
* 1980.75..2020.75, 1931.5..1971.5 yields 1.17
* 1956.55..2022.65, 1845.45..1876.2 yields 0.72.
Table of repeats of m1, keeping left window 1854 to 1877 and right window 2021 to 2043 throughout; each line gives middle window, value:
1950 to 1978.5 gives 0.40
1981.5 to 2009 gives 0.09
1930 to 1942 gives 0.12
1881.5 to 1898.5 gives -0.16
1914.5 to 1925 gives 0.10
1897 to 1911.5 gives -0.08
